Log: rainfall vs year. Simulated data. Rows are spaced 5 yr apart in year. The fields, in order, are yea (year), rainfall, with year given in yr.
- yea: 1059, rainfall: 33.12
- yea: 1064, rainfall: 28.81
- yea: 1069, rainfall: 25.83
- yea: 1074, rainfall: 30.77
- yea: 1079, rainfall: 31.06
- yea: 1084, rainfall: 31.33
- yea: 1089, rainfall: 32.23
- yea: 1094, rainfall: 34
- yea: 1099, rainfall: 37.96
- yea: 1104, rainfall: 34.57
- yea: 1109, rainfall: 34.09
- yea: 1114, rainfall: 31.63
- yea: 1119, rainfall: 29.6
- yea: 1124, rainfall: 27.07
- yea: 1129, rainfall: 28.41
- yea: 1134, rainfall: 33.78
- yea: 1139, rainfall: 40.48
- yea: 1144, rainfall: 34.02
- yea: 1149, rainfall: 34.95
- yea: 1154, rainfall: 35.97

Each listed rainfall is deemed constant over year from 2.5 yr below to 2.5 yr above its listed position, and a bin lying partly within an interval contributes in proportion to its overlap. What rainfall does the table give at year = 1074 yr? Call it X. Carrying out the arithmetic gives 30.77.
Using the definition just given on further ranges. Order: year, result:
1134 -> 33.78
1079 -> 31.06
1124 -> 27.07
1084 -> 31.33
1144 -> 34.02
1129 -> 28.41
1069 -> 25.83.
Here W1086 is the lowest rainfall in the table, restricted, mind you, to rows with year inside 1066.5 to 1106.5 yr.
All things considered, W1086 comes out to 25.83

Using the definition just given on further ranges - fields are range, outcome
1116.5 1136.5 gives 27.07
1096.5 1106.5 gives 34.57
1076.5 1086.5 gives 31.06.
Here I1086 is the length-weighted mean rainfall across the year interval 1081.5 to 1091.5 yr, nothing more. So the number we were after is 31.8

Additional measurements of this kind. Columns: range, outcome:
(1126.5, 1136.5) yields 31.1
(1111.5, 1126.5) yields 29.4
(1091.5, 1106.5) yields 35.5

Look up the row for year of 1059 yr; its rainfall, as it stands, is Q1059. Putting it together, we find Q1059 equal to 33.12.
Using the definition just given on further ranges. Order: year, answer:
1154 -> 35.97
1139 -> 40.48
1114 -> 31.63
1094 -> 34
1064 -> 28.81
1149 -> 34.95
